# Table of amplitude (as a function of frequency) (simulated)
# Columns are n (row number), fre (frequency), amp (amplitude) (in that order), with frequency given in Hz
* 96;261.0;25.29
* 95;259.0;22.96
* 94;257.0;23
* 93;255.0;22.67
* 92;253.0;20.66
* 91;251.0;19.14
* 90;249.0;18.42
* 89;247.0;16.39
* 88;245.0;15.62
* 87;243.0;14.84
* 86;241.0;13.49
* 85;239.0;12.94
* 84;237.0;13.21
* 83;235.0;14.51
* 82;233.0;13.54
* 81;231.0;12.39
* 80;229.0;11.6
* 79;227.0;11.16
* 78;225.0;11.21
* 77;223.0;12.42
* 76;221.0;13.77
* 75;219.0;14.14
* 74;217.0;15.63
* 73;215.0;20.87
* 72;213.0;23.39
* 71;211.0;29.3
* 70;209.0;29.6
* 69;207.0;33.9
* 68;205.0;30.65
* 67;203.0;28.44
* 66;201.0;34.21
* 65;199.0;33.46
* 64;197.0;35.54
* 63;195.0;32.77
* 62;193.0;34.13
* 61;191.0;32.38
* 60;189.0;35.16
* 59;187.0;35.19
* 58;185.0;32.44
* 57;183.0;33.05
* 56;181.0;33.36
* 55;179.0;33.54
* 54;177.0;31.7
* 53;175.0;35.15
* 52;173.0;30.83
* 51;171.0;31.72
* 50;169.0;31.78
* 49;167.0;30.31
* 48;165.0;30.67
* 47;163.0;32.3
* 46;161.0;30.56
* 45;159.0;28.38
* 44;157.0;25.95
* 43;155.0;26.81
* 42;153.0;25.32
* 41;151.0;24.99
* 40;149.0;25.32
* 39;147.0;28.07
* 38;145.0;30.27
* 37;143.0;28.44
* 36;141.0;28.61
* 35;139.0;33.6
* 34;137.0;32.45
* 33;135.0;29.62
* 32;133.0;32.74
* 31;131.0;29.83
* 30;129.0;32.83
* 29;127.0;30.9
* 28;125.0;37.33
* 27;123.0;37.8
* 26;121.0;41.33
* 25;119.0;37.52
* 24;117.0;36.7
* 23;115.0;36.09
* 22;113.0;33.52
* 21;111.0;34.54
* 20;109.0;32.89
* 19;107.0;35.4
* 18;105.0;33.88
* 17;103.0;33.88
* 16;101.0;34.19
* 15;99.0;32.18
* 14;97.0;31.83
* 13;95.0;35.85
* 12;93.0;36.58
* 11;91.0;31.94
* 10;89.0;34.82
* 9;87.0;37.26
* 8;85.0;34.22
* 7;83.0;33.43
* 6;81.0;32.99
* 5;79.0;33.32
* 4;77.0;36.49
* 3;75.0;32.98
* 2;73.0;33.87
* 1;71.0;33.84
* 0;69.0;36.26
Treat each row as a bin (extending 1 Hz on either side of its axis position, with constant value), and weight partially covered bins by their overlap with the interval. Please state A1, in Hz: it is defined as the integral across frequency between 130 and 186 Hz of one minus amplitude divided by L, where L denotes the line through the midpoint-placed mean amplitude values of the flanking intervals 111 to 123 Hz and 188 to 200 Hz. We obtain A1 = 7.9 Hz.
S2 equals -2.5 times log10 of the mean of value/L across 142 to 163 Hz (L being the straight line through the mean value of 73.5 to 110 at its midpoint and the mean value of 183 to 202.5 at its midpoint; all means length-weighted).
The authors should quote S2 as 0.22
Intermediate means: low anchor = 34.1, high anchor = 33.7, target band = 27.6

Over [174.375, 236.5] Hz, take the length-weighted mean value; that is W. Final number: 25.6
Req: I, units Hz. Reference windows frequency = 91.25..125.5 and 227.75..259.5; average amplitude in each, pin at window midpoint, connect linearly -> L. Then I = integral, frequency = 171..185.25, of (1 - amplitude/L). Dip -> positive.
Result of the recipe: -4.1 Hz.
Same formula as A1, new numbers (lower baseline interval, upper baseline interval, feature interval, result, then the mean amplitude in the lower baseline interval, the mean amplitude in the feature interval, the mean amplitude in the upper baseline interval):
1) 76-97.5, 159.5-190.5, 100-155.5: 2.0 Hz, 34.5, 32.4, 32.4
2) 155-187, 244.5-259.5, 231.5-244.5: 4.8 Hz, 31.4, 13.8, 19.9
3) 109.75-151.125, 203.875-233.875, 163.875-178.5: -3.1 Hz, 32.7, 31.8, 19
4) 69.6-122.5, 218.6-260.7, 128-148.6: -0.9 Hz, 34.7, 30.5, 15.8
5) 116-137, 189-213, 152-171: 2.3 Hz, 34.6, 29.3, 32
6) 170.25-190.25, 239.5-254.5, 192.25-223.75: 0.6 Hz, 33.2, 26.4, 17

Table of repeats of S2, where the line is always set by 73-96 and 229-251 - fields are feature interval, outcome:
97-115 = -0.07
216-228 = 0.28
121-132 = -0.18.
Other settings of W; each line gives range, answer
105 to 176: 31.8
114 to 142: 34.1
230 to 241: 13.3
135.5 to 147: 30.4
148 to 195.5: 31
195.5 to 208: 32.7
